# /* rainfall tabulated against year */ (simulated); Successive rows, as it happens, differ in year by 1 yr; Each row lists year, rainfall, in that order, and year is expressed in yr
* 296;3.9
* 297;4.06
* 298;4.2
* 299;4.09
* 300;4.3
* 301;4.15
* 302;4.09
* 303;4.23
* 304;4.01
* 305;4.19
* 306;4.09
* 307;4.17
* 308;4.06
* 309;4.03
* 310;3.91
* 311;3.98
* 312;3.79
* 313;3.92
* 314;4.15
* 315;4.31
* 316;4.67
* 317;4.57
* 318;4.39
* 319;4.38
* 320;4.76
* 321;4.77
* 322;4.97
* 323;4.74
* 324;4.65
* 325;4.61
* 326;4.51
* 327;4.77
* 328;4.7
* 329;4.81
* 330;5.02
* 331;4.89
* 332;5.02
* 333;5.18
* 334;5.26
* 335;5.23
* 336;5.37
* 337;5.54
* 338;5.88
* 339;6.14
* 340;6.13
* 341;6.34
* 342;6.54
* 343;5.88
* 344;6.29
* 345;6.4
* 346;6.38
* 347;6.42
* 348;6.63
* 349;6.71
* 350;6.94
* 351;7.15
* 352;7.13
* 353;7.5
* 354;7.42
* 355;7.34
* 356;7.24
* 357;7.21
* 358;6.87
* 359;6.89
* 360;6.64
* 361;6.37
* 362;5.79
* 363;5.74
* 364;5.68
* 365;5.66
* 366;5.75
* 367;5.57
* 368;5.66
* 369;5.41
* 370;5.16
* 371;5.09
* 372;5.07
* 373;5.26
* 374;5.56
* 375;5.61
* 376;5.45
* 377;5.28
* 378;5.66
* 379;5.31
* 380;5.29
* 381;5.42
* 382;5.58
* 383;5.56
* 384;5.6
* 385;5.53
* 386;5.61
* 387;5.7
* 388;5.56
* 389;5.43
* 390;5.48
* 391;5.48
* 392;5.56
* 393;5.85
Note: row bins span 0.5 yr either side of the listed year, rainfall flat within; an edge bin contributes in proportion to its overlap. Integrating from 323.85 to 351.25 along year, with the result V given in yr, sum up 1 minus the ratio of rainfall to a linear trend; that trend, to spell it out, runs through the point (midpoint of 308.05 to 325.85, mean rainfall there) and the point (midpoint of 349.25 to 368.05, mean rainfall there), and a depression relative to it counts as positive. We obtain -1.0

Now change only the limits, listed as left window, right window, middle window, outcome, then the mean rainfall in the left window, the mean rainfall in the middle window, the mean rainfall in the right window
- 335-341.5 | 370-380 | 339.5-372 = -4.26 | 5.85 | 6.35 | 5.35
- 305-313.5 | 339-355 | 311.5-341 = 1.74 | 4.01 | 4.89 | 6.66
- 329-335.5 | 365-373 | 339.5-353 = -3.55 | 5.08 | 6.57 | 5.4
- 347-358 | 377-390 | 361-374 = 1.65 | 7.08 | 5.52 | 5.51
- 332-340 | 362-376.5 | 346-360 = -3.80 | 5.52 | 7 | 5.49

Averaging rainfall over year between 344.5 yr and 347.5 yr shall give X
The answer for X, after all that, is 6.4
